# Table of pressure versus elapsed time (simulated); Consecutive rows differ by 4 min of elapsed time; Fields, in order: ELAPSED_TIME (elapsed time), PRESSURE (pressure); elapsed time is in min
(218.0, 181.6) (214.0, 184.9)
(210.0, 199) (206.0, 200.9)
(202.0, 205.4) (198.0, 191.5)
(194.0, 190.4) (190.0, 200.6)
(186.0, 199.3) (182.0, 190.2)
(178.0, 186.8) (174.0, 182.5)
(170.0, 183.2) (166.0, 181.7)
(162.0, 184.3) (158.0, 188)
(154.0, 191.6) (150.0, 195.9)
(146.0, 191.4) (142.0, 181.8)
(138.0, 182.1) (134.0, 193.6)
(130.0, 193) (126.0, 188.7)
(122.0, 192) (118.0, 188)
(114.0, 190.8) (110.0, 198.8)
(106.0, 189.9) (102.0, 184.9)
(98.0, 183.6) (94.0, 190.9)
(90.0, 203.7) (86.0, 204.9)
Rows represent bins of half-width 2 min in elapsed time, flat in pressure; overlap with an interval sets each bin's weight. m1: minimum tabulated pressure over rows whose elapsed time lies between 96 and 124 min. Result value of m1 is 183.6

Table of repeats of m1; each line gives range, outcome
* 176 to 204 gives 186.8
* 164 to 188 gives 181.7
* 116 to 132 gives 188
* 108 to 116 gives 190.8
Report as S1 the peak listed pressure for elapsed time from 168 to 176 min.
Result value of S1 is 183.2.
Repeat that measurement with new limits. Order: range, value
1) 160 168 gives 184.3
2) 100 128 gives 198.8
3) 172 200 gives 200.6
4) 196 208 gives 205.4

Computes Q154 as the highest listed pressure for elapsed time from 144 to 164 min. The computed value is 195.9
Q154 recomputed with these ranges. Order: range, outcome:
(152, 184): 191.6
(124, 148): 193.6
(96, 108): 189.9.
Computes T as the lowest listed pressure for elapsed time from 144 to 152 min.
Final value 191.4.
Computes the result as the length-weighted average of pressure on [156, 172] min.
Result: 184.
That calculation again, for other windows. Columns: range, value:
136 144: 182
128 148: 188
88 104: 191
